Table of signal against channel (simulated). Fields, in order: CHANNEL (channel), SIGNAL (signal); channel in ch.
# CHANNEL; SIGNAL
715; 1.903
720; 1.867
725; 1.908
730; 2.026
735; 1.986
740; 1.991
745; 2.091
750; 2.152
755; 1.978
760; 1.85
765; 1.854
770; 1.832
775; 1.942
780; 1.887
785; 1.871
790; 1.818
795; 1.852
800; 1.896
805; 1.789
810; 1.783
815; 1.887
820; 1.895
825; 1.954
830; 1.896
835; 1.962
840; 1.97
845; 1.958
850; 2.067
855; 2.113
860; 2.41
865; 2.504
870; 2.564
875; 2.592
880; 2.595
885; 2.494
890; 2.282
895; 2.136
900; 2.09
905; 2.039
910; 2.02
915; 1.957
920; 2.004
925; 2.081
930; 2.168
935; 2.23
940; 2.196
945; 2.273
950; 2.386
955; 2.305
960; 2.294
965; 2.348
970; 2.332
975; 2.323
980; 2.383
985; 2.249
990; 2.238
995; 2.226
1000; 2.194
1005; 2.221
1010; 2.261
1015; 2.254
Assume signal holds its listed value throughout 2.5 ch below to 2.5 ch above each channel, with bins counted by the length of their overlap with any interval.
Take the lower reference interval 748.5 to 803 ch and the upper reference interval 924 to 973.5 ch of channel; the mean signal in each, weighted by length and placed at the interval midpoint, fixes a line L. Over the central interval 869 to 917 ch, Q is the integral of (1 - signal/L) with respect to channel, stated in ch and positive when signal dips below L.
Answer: -2.83 ch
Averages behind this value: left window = 1.9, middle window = 2.27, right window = 2.27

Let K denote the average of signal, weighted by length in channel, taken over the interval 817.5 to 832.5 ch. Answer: 1.92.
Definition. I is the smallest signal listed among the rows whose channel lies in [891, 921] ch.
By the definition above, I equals 1.957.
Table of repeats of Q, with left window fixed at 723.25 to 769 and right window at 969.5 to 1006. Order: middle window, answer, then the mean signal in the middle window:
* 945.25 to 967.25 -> -0.94 ch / 2.33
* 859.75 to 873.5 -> -2.53 ch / 2.51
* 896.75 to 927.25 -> 2.02 ch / 2.03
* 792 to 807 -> 1.44 ch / 1.85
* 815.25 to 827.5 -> 0.89 ch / 1.92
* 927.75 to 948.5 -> -0.15 ch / 2.23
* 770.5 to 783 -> 0.72 ch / 1.9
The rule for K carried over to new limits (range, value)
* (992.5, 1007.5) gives 2.21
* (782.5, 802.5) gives 1.86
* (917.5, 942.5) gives 2.14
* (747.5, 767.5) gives 1.96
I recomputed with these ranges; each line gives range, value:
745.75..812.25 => 1.783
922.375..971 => 2.081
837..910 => 1.958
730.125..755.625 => 1.978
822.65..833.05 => 1.896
